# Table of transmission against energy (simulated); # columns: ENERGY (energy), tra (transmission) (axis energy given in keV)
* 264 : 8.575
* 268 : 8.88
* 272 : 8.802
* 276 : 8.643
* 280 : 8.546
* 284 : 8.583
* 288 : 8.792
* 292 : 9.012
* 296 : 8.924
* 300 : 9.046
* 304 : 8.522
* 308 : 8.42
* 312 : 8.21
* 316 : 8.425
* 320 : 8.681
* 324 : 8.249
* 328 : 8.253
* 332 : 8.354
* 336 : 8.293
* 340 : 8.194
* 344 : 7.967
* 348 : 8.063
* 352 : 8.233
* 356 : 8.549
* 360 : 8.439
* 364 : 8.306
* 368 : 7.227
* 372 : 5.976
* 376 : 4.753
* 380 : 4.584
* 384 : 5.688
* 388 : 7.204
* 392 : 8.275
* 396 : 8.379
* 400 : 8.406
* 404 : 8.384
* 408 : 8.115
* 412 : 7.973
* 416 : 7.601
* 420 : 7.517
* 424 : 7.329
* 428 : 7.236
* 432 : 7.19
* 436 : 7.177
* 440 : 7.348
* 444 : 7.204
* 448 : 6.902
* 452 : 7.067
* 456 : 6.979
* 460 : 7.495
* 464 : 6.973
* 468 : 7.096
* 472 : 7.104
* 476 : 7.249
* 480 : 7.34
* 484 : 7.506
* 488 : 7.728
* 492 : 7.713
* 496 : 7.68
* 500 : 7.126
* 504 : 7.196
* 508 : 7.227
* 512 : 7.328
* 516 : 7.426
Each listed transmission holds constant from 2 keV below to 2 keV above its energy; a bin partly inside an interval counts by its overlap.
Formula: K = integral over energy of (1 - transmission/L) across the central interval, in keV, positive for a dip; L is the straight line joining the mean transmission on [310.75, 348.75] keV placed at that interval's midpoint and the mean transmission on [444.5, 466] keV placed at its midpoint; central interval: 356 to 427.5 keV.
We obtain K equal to 3.2 keV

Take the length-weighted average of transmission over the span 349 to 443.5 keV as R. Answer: 7.39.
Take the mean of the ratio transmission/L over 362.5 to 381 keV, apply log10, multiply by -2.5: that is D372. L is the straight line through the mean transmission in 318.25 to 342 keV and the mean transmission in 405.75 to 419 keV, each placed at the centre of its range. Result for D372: 0.29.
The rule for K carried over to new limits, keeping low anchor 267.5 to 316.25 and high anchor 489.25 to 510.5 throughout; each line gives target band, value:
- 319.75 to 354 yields 0.7 keV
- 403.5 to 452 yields 2.4 keV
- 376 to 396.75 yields 4.0 keV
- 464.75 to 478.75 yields 0.8 keV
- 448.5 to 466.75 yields 1.3 keV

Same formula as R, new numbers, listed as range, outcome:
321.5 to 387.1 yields 7.45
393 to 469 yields 7.51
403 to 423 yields 7.87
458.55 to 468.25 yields 7.19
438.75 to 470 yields 7.13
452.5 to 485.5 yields 7.21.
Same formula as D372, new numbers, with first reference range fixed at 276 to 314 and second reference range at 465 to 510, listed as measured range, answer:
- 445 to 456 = 0.09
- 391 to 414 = -0.04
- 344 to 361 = 0.00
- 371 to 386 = 0.48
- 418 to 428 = 0.06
